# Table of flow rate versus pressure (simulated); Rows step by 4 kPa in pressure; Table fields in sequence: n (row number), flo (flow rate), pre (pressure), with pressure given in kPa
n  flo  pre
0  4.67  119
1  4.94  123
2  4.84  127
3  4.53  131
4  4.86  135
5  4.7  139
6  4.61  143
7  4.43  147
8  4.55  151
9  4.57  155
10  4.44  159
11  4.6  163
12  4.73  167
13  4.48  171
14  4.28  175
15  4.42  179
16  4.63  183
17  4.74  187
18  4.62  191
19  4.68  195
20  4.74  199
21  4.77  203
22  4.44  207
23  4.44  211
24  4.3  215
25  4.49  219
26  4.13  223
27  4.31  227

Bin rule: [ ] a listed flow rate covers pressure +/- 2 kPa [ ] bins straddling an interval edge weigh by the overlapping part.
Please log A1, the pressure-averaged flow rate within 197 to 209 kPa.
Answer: 4.65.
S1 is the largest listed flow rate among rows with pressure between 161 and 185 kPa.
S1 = 4.73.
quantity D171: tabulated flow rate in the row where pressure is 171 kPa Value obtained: 4.48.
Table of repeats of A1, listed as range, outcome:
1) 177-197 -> 4.62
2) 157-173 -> 4.56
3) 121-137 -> 4.79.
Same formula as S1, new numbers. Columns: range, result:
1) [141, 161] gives 4.61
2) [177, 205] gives 4.77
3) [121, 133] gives 4.94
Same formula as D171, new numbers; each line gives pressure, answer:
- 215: 4.3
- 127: 4.84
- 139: 4.7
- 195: 4.68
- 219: 4.49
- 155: 4.57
